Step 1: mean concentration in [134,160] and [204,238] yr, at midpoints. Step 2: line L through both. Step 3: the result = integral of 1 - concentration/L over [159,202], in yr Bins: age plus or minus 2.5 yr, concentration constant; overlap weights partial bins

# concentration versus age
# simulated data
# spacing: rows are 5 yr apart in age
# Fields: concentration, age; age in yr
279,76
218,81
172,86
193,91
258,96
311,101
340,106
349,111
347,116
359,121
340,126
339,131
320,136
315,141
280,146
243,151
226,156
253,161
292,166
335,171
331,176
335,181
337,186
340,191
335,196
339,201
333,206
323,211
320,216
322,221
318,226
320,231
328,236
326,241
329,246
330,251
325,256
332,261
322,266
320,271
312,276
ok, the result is -3.6 yr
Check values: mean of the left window 275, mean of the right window 323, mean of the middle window 322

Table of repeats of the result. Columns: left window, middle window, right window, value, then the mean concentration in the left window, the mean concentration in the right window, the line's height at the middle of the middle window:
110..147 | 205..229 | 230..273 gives 0.4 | 332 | 326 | 328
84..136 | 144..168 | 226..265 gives 4.1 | 303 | 326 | 311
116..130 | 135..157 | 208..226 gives 4.1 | 348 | 321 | 341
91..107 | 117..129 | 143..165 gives -3.5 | 282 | 255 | 270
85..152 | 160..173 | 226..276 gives 0.6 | 302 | 325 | 310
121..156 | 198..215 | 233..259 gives -0.6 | 304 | 328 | 319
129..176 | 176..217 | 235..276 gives -3.7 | 291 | 326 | 306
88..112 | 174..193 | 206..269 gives -1.7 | 284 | 325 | 309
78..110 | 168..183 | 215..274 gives -2.1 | 254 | 324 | 292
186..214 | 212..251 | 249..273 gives 0.7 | 334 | 326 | 330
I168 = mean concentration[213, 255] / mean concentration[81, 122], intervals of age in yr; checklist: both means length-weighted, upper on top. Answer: 1.1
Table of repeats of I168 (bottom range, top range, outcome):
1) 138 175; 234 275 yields 1.16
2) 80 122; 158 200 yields 1.13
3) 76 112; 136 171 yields 1.06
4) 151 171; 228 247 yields 1.23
